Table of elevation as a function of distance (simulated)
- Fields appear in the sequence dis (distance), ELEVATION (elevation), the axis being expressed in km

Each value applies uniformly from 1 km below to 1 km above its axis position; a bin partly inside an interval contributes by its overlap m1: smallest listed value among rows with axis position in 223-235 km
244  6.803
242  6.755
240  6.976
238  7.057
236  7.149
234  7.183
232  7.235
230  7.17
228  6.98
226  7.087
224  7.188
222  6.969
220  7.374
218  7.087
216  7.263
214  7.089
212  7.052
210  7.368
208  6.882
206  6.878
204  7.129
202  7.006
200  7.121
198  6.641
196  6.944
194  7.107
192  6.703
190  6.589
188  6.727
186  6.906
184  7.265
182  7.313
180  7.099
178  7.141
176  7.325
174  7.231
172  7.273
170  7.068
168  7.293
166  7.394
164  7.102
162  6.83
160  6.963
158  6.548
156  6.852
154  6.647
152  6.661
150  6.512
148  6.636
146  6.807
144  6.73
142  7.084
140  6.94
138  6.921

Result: 6.98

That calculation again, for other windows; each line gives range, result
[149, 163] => 6.512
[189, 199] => 6.589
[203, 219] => 6.878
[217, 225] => 6.969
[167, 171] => 7.068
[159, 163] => 6.83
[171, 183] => 7.099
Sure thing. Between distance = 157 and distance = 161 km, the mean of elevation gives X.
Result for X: 6.76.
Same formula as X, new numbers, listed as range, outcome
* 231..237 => 7.19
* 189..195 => 6.8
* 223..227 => 7.14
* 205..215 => 7.05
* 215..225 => 7.18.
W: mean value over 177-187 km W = 7.14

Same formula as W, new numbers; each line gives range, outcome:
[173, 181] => 7.2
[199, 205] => 7.09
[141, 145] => 6.91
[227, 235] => 7.14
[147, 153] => 6.6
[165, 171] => 7.25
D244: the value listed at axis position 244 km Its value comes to 6.803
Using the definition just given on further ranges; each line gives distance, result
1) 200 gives 7.121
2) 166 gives 7.394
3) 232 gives 7.235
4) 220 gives 7.374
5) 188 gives 6.727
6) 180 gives 7.099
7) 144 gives 6.73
